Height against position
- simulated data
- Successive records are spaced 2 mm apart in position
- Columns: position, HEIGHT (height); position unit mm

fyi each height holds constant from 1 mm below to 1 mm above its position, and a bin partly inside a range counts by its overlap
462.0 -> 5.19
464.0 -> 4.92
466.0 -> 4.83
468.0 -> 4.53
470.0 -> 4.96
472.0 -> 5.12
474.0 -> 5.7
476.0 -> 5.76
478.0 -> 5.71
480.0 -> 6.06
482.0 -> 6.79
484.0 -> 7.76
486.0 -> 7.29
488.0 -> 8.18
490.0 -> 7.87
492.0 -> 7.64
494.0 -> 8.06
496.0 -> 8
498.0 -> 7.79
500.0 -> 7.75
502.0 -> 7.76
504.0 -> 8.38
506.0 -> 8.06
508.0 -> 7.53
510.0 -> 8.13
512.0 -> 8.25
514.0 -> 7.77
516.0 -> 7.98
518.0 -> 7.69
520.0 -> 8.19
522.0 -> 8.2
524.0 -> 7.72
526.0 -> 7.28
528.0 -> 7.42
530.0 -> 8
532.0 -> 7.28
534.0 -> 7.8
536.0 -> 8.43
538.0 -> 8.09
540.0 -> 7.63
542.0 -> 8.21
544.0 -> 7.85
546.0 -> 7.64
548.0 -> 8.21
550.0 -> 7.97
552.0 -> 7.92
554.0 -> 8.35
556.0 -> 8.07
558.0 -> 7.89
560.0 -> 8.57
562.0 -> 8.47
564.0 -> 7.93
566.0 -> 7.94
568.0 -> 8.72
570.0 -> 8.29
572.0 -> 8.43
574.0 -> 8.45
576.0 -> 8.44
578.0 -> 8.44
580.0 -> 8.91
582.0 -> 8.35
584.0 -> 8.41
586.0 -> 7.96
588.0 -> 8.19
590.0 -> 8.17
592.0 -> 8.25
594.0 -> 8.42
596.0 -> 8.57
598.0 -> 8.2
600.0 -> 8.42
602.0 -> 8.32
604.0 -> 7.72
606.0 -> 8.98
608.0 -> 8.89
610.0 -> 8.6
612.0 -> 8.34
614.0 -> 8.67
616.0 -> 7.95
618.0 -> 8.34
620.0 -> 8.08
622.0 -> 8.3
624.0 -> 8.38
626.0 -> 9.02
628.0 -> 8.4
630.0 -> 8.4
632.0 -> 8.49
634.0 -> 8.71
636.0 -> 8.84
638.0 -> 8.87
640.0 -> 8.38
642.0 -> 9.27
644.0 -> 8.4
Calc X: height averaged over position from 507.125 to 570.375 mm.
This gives 7.98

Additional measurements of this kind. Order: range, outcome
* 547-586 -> 8.29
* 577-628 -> 8.4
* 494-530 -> 7.89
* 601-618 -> 8.43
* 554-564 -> 8.23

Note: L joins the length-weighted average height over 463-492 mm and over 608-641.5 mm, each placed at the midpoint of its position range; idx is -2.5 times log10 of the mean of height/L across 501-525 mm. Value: -0.18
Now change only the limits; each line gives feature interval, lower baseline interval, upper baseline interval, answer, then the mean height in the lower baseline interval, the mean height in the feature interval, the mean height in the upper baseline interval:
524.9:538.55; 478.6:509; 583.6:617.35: 0.02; 7.64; 7.75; 8.36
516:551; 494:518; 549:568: 0.03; 7.94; 7.86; 8.15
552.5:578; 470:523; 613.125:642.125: -0.04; 7.39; 8.29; 8.52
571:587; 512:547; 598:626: -0.03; 7.85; 8.42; 8.4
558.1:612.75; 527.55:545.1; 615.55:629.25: -0.03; 7.87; 8.38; 8.37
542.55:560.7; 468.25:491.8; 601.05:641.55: -0.08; 6.45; 8.05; 8.49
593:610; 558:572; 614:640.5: -0.01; 8.3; 8.45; 8.48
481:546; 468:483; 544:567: -0.16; 5.65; 7.83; 8.08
